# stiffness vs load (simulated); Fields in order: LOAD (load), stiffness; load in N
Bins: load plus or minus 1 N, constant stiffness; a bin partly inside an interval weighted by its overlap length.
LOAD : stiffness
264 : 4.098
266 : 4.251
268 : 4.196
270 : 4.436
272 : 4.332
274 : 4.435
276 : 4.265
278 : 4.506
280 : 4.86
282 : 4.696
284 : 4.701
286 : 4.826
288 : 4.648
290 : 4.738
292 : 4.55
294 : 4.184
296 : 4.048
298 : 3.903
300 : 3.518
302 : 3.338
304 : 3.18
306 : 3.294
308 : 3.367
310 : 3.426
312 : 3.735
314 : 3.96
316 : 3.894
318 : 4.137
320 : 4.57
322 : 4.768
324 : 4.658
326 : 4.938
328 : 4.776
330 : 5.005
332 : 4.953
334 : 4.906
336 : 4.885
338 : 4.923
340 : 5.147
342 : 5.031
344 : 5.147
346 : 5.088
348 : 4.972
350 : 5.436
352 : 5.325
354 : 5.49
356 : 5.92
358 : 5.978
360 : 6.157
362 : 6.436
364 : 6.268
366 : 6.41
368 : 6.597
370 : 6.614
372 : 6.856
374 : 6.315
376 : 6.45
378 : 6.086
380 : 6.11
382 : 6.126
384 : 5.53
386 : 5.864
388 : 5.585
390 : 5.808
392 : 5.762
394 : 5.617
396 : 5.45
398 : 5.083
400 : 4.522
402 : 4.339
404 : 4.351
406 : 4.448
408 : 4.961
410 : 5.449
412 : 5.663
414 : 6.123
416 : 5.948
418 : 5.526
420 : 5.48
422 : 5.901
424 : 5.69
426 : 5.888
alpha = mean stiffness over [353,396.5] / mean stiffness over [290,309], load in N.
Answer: 1.6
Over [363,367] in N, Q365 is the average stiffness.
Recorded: 6.34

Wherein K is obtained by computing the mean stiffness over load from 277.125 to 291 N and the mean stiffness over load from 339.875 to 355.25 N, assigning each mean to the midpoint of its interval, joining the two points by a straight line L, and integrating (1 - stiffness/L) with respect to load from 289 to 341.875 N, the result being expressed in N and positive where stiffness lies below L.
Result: 7.4 N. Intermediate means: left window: 4.71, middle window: 4.27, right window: 5.22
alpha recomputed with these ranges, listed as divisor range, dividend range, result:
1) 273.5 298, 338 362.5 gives 1.21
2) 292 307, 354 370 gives 1.68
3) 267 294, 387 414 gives 1.14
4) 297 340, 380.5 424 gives 1.28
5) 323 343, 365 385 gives 1.28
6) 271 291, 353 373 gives 1.36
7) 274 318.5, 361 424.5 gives 1.40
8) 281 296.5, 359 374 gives 1.42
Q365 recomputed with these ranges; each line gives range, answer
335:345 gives 5.03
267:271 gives 4.32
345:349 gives 5.03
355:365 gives 6.15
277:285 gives 4.69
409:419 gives 5.74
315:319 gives 4.02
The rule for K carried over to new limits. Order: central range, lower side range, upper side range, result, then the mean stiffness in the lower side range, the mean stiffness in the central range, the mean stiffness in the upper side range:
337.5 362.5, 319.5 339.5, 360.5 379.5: 0.9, 4.85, 5.46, 6.43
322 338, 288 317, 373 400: -1.5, 3.82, 4.87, 5.78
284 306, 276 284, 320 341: 2.9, 4.64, 4.08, 4.88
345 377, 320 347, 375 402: -4.4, 4.93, 6.02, 5.64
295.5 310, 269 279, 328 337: 3.6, 4.39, 3.5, 4.92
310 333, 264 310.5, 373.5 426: 0.7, 4.17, 4.44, 5.54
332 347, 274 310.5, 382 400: -0.6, 4.13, 5.01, 5.56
